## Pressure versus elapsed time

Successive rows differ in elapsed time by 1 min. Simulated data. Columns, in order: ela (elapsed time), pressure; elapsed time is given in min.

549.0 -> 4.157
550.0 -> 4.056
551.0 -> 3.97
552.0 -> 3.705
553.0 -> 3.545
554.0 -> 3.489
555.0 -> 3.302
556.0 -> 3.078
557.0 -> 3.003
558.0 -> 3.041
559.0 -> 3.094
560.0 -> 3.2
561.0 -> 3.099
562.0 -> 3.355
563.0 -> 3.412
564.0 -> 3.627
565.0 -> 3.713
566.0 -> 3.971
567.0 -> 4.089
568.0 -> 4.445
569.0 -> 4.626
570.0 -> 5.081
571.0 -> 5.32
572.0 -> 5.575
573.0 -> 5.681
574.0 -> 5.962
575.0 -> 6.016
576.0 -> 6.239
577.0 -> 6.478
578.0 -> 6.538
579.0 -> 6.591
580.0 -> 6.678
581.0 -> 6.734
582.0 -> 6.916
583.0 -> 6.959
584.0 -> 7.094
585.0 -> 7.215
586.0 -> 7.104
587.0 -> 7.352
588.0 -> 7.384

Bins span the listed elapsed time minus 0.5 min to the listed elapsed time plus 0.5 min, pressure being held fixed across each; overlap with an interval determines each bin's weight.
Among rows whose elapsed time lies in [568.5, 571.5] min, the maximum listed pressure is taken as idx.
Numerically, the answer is 5.32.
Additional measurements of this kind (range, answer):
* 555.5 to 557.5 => 3.078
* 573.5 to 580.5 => 6.678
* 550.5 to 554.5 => 3.97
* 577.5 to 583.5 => 6.959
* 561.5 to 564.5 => 3.627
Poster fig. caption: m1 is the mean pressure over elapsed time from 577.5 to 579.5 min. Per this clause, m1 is 6.56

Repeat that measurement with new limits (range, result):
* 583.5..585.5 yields 7.15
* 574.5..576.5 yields 6.13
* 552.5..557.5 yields 3.28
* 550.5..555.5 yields 3.6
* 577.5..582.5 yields 6.69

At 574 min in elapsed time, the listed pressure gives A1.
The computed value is 5.962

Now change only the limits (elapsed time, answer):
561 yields 3.099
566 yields 3.971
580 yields 6.678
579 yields 6.591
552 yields 3.705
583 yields 6.959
